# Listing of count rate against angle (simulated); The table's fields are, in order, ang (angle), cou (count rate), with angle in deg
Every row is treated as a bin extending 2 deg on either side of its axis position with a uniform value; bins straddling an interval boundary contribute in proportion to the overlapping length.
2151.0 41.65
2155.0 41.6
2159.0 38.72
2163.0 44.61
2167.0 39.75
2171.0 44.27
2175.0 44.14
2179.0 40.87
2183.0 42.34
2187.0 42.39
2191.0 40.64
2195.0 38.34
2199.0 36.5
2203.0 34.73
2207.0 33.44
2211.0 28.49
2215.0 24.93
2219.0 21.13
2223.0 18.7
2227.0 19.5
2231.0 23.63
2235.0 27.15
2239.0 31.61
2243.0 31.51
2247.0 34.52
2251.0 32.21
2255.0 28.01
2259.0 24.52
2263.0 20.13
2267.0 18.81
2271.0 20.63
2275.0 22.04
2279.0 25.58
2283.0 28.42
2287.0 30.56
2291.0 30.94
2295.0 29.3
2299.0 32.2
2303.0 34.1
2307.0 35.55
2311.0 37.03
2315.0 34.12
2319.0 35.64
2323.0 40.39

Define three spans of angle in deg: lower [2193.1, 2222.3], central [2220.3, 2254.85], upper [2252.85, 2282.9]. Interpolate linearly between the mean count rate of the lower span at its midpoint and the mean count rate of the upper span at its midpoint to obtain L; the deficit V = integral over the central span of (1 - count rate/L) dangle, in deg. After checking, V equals -0.84 deg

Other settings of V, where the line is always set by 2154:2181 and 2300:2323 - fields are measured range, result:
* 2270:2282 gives 4.4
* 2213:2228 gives 7.0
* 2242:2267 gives 6.9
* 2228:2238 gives 3.5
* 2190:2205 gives 1.2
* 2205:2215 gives 2.6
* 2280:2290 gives 2.0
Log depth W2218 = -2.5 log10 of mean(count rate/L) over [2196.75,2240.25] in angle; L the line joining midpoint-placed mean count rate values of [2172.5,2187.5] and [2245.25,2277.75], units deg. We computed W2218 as 0.25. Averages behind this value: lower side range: 42.5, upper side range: 25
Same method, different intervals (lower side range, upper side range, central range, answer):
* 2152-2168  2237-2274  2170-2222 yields 0.01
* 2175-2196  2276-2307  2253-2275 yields 0.43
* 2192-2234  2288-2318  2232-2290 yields 0.15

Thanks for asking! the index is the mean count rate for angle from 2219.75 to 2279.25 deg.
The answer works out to 25.1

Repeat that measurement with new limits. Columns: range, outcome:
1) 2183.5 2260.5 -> 30.4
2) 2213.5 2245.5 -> 24.9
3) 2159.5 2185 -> 42.4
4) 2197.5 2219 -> 30.5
